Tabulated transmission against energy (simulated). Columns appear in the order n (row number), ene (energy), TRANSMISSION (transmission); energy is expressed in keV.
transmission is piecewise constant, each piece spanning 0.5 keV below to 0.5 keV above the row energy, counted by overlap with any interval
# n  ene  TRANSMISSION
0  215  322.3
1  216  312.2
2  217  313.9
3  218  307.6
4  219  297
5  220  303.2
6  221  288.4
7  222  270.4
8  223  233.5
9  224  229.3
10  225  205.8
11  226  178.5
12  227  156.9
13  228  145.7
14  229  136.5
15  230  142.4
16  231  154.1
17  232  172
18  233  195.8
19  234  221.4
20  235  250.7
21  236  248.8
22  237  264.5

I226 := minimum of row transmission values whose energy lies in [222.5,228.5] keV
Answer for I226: 145.7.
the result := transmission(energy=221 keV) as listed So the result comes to 288.4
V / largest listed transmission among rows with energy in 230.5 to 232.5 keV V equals 172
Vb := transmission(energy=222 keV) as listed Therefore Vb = 270.4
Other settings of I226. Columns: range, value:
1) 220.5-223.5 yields 233.5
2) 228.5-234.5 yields 136.5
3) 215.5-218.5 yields 307.6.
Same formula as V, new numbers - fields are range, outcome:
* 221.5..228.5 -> 270.4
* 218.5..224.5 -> 303.2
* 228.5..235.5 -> 250.7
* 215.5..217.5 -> 313.9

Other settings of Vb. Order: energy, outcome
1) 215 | 322.3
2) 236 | 248.8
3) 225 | 205.8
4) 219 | 297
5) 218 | 307.6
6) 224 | 229.3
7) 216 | 312.2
